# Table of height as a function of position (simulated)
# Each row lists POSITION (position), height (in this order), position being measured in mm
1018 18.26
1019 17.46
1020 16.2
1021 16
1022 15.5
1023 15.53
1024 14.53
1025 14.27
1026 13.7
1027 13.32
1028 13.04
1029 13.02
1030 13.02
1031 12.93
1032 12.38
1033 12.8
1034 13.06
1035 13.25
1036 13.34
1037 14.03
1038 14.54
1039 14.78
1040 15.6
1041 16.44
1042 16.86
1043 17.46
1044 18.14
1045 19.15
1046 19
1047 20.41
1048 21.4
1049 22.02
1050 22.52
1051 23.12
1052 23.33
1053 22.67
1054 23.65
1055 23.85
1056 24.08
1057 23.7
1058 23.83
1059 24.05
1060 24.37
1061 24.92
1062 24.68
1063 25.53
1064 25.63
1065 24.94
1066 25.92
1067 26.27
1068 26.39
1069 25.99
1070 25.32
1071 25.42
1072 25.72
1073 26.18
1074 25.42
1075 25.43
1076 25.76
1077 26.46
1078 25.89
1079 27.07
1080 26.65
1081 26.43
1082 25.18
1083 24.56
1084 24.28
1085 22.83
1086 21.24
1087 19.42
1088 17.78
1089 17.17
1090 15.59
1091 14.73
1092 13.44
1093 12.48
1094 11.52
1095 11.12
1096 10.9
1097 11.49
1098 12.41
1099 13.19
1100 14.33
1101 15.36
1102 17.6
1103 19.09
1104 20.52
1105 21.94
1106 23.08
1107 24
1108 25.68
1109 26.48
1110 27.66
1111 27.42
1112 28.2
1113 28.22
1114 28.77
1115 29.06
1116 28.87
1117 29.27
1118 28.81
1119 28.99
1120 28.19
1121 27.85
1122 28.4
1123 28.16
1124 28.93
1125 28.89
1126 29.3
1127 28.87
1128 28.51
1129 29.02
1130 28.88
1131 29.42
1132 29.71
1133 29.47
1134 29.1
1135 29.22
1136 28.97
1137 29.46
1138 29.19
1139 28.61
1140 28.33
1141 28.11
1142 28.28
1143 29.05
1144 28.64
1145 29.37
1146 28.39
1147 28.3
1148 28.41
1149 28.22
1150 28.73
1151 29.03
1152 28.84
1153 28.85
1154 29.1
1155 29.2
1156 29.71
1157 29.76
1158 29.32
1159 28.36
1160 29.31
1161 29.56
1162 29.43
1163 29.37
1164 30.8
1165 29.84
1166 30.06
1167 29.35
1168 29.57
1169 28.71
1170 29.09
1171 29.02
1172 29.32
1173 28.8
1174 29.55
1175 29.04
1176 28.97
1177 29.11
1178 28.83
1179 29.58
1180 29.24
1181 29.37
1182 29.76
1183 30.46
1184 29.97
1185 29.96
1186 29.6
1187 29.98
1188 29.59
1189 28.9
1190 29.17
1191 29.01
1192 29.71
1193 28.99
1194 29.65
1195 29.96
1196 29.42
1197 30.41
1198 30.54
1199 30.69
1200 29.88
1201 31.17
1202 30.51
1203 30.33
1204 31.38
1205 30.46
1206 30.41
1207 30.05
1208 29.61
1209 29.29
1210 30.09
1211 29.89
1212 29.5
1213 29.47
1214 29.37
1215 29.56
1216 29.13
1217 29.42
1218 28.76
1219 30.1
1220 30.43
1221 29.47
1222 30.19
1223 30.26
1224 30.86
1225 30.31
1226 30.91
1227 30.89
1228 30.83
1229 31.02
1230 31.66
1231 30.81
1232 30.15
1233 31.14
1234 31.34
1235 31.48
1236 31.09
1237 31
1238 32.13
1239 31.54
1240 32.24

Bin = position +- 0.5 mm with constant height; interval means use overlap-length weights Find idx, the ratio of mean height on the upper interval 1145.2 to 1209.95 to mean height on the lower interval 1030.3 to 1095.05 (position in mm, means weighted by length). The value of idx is 1.4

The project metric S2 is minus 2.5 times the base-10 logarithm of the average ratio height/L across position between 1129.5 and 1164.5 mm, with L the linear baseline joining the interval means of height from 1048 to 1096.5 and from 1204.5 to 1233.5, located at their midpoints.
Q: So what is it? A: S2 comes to -0.10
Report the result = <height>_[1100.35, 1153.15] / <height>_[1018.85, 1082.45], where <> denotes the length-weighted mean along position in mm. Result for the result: 1.34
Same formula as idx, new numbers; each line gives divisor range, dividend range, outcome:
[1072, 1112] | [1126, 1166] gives 1.41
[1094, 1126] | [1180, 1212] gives 1.29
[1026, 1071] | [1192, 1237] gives 1.52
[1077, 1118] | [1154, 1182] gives 1.39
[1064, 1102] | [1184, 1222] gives 1.43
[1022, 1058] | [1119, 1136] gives 1.66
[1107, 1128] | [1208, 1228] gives 1.06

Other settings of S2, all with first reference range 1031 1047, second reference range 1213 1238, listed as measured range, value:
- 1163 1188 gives -0.12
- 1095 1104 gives 0.37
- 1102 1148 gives -0.23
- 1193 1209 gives -0.06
